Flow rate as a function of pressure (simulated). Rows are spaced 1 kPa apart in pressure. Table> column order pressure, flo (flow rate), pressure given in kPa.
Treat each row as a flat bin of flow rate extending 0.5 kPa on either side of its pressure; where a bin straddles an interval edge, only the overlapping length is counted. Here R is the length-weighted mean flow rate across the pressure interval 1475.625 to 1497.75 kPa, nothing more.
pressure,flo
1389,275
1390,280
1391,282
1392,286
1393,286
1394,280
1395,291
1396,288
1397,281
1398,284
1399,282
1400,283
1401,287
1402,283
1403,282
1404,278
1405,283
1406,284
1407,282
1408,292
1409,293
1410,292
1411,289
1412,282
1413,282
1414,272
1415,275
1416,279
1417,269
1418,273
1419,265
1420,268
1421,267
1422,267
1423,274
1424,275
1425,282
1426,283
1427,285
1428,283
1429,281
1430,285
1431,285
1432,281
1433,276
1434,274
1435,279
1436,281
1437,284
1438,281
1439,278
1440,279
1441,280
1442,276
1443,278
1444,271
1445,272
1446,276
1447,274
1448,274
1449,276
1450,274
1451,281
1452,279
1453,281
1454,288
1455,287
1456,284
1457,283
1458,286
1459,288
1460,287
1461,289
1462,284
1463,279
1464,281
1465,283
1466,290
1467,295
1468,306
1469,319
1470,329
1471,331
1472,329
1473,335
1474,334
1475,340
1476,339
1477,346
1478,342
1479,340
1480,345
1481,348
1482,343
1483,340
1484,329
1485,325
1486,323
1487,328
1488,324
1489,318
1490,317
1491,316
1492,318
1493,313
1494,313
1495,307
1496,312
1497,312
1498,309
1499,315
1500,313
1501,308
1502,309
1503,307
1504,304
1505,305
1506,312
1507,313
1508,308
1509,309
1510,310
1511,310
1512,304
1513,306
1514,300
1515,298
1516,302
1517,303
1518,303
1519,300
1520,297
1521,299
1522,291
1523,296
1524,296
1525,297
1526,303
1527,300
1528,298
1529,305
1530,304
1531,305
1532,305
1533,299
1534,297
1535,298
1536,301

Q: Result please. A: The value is 327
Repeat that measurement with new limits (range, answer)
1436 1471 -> 285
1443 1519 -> 307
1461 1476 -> 310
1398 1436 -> 280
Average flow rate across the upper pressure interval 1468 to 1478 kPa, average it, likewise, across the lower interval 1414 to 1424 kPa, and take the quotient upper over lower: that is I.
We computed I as 1.2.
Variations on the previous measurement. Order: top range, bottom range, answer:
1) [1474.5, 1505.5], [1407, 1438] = 1.16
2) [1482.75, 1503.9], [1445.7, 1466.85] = 1.12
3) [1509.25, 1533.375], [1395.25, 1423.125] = 1.08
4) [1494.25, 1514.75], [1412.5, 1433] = 1.12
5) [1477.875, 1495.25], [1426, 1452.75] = 1.17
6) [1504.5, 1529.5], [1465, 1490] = 0.92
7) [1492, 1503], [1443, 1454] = 1.13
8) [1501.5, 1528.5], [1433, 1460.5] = 1.08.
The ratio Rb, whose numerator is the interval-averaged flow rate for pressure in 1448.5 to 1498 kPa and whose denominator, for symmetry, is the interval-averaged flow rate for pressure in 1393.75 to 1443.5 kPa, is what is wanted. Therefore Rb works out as 1.1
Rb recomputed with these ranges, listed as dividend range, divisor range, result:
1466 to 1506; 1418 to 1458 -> 1.16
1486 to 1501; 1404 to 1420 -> 1.13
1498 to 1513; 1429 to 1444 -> 1.11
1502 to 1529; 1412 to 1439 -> 1.09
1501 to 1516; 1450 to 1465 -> 1.08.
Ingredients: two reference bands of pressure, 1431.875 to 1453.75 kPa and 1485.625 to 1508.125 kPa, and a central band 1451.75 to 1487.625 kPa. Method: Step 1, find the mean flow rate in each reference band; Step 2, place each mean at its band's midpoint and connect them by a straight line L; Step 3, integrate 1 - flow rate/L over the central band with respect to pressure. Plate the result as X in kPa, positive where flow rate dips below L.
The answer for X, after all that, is -2.0 kPa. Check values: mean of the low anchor 278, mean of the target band 312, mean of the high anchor 313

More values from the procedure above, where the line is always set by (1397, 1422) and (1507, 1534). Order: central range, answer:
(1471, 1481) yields -1.6 kPa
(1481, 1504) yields -1.7 kPa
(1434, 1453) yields 0.6 kPa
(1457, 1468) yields 0.1 kPa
